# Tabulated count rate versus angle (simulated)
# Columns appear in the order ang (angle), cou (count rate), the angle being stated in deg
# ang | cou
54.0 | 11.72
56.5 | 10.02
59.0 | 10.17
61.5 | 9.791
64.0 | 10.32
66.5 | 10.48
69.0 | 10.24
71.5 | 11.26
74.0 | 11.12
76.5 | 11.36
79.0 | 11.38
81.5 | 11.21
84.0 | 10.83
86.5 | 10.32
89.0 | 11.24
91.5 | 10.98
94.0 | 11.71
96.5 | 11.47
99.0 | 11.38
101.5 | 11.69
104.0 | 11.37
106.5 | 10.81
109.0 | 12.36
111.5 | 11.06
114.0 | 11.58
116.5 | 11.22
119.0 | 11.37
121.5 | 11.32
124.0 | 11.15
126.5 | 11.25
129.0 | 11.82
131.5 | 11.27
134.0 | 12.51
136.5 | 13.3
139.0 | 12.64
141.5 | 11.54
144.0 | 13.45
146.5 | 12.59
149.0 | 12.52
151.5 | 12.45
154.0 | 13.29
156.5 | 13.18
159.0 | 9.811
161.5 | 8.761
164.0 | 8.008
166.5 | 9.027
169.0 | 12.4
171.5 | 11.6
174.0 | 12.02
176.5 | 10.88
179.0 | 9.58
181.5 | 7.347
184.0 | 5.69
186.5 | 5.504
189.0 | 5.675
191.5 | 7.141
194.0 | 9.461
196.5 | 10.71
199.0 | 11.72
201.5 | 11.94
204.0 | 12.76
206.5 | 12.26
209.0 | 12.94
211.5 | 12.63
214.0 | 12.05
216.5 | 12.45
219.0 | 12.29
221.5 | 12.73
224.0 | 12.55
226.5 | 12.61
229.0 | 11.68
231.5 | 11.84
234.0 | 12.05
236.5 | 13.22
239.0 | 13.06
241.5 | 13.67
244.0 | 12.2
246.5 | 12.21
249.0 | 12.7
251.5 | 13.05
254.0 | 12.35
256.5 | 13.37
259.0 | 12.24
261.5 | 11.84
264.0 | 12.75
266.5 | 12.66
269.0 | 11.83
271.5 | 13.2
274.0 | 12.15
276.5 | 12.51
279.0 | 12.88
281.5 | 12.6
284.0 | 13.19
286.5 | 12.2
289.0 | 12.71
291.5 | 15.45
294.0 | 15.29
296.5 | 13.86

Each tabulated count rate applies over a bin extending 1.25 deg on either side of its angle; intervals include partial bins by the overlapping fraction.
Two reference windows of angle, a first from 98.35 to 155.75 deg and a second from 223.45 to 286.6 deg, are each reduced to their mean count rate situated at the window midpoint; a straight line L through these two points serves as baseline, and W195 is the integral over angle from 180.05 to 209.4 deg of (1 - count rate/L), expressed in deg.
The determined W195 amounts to 7.1 deg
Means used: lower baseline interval 11.9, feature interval 9.33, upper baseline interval 12.6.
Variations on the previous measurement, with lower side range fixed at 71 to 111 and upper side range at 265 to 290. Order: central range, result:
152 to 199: 9.1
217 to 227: -0.3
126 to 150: -1.5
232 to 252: -0.6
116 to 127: 0.2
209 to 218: -0.2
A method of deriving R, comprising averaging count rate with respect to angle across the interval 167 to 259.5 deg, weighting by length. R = 11.3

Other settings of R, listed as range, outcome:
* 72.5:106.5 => 11.2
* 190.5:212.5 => 11.3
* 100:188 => 11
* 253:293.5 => 12.8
